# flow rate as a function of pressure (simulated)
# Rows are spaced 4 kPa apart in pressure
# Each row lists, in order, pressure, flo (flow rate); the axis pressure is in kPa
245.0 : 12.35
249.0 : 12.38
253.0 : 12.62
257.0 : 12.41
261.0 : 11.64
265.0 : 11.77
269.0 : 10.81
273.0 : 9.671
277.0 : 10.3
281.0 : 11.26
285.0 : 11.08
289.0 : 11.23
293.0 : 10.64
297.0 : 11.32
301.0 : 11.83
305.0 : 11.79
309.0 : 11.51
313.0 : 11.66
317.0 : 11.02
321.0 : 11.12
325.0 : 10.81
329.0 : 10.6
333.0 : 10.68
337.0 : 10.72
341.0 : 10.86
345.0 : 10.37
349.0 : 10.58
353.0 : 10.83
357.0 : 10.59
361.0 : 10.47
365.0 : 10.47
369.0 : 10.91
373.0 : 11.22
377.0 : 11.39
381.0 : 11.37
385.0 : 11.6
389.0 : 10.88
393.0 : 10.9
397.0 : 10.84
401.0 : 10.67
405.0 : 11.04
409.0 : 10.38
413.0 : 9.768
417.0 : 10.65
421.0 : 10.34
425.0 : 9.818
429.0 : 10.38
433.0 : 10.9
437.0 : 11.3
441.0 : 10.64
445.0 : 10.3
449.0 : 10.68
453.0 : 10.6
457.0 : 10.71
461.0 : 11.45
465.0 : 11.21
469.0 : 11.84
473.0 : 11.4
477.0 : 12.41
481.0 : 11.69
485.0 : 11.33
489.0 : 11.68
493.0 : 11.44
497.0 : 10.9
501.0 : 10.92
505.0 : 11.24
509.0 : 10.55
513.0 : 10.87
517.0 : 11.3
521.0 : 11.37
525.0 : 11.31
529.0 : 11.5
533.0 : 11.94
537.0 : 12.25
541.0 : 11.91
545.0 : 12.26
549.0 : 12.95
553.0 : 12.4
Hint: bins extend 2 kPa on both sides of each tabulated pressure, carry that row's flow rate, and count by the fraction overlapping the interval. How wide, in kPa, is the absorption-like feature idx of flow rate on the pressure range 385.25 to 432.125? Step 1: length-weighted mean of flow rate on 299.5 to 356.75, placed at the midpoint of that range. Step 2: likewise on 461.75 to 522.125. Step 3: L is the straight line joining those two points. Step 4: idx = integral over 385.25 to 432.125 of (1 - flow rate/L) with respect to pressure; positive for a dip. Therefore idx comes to 2.5 kPa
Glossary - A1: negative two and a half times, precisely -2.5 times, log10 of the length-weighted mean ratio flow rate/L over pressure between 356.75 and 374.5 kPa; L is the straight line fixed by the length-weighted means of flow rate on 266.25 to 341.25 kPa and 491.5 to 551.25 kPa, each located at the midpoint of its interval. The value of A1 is 0.04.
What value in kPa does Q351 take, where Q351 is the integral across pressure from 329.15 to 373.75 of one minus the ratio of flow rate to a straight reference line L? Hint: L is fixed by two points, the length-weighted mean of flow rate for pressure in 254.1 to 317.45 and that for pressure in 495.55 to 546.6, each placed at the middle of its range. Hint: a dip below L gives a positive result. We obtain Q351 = 2.5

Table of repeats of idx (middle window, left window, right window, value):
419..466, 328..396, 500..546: 1.97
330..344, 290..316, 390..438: 0.57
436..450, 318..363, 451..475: 0.54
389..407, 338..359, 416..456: -0.45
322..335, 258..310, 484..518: 0.49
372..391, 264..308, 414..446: -1.05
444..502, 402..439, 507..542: -1.49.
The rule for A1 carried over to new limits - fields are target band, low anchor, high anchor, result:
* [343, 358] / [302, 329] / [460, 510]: 0.07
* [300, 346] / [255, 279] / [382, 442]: -0.01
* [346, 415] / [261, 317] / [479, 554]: 0.05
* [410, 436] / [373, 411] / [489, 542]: 0.08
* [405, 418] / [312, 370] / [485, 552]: 0.07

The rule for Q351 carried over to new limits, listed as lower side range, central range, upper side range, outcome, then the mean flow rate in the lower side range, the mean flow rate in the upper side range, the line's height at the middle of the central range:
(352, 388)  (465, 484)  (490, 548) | -0.7 kPa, 11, 11.4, 11.3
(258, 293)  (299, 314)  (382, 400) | -0.9 kPa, 11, 11.1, 11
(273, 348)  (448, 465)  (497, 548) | 0.6 kPa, 11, 11.5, 11.3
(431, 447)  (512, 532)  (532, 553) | 1.1 kPa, 10.8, 12.3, 12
